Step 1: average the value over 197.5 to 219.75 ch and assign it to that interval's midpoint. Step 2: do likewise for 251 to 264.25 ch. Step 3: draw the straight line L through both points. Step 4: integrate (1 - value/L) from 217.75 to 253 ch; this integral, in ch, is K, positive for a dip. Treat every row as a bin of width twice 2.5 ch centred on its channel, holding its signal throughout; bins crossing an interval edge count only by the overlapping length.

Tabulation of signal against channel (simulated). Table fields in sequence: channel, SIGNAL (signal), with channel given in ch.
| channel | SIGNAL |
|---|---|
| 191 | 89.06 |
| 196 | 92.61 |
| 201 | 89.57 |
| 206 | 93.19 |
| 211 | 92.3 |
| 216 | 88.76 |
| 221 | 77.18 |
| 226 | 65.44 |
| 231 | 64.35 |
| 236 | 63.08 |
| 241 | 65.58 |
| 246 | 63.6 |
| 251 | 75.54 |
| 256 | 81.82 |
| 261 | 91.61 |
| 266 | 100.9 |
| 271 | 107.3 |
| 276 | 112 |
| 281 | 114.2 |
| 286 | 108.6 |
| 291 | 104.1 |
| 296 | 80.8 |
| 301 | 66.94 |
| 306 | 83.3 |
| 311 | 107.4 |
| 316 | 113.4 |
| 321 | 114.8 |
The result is 7.8 ch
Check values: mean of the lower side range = 90.3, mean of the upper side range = 85.4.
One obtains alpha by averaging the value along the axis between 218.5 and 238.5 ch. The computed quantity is 67.5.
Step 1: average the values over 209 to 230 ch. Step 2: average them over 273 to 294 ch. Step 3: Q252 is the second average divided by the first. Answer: 1.4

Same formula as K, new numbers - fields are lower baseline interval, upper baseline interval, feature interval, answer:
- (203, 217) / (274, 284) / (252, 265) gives 2.39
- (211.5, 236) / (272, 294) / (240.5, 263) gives 3.66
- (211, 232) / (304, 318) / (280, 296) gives -1.51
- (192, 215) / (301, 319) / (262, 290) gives -3.59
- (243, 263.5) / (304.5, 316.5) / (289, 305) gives 2.00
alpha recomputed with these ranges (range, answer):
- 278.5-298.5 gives 102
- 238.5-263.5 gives 75.6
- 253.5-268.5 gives 91.4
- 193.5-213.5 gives 91.9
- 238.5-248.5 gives 64.6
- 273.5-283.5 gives 113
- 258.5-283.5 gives 105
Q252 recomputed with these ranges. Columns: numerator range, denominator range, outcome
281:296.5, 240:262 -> 1.36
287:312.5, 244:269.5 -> 1.06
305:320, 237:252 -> 1.56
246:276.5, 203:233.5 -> 1.13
